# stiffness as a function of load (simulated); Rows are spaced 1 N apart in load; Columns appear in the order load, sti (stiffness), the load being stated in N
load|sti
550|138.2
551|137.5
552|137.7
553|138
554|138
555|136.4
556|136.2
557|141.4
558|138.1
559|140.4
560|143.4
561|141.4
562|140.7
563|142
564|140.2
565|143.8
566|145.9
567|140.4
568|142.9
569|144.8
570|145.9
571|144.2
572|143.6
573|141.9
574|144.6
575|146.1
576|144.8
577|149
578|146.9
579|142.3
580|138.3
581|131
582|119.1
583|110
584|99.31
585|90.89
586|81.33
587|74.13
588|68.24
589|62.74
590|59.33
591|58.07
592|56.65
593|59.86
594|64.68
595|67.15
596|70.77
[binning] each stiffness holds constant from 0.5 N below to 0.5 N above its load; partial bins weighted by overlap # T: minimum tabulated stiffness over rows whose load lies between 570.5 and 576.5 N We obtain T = 141.9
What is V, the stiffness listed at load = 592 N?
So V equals 56.65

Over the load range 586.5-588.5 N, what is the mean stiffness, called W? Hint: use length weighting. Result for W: 71.2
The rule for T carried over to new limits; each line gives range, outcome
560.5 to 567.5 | 140.2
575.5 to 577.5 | 144.8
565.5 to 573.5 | 140.4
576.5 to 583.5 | 110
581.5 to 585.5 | 90.89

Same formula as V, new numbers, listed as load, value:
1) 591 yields 58.07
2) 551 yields 137.5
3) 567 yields 140.4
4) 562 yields 140.7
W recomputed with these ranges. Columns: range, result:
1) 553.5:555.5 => 137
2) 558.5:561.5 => 142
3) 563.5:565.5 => 142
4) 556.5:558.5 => 140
